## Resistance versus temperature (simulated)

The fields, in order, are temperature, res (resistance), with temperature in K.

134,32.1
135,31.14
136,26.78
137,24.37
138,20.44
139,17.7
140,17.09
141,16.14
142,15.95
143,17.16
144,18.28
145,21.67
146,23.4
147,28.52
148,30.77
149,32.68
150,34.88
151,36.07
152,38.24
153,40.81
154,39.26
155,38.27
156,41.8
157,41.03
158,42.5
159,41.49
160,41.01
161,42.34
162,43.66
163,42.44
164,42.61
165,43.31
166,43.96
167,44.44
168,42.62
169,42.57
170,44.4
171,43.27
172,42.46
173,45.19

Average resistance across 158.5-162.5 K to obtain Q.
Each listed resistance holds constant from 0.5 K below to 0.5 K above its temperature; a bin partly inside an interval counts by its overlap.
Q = 42.1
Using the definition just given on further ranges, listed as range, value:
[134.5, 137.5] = 27.4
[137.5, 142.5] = 17.5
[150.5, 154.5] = 38.6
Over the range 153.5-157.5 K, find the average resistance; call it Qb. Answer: 40.1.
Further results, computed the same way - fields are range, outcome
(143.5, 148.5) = 24.5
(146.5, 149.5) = 30.7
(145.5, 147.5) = 26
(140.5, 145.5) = 17.8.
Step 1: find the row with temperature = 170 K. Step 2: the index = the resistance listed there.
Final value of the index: 44.4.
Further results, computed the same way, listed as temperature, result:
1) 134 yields 32.1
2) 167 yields 44.44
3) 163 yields 42.44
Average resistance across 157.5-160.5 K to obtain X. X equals 41.7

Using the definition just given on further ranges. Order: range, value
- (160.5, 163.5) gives 42.8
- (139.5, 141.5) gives 16.6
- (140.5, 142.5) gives 16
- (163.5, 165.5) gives 43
